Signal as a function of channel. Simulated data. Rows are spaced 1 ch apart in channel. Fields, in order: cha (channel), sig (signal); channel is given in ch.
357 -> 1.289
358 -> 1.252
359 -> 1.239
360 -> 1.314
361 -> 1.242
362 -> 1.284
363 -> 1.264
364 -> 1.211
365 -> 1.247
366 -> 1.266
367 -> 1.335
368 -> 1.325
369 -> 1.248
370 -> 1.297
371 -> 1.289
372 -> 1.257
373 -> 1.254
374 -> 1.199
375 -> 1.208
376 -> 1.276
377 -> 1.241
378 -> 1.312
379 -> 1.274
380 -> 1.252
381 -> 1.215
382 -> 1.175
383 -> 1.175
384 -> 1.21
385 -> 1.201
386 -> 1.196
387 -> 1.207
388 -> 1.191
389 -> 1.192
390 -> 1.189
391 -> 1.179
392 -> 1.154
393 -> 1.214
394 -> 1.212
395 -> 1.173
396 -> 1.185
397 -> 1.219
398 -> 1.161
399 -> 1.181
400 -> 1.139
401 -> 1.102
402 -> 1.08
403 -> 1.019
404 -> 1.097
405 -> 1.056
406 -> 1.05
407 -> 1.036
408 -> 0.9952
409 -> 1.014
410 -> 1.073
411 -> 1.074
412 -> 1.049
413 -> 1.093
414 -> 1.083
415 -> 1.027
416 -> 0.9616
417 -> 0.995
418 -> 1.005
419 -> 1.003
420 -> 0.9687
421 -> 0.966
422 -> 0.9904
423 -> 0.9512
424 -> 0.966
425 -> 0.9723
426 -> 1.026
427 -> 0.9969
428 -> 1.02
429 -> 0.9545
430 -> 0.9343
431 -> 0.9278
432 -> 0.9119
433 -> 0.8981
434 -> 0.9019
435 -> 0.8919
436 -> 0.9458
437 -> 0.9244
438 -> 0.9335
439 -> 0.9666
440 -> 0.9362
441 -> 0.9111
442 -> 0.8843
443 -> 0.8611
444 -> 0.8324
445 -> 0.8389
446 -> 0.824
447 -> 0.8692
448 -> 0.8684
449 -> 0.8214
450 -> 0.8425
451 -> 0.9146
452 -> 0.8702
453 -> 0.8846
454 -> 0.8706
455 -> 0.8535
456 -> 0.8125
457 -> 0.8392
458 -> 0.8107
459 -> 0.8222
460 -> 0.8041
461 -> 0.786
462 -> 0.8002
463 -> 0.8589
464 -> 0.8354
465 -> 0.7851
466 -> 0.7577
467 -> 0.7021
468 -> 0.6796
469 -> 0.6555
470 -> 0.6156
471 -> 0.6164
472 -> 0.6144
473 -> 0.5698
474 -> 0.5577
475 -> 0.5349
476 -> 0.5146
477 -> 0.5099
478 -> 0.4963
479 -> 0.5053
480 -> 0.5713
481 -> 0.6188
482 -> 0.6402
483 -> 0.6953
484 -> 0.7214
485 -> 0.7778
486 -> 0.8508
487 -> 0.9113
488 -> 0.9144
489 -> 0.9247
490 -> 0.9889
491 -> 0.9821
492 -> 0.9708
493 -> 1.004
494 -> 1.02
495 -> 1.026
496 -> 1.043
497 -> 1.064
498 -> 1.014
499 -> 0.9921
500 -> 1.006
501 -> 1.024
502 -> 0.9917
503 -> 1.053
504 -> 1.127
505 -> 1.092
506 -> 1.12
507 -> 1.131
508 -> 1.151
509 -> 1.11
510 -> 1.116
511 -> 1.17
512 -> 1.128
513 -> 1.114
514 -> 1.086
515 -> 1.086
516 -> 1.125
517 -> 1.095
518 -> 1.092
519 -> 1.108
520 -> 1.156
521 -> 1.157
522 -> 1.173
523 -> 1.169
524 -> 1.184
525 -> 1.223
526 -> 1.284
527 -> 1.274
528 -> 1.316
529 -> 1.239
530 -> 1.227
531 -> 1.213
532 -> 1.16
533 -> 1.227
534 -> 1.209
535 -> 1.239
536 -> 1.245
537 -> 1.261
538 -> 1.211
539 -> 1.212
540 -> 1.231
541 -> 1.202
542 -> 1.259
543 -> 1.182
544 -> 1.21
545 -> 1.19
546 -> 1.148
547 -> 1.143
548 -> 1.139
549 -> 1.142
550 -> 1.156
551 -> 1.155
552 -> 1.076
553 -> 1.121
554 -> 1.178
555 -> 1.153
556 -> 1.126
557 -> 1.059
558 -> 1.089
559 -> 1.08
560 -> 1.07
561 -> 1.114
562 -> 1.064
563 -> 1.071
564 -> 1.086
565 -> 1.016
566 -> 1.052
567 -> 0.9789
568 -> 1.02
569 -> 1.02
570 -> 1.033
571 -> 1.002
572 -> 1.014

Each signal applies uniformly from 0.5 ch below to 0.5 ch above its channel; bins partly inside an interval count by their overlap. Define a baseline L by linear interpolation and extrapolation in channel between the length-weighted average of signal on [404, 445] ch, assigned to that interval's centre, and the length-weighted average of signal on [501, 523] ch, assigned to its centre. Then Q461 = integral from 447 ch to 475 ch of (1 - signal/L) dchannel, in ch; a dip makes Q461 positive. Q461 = 7.1 ch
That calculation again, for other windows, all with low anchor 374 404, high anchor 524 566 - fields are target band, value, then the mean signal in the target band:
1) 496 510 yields 1.3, 1.07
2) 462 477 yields 6.6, 0.664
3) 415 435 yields 3.7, 0.966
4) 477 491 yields 5.2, 0.74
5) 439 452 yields 3.4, 0.871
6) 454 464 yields 3.0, 0.824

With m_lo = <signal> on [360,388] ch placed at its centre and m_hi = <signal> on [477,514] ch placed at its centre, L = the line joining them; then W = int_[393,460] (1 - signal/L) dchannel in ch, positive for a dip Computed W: 8.6 ch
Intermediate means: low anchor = 1.25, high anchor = 0.942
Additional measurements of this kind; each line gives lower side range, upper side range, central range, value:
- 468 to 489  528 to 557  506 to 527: -3.8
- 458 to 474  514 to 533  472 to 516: 2.5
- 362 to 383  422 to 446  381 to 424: -0.1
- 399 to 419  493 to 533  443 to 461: 3.9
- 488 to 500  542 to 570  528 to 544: -2.3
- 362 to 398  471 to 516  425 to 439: 1.7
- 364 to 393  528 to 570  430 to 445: 3.7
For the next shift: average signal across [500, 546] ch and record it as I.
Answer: 1.17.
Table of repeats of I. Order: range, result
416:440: 0.958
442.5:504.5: 0.816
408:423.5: 1.02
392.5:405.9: 1.14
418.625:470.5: 0.875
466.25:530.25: 0.946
